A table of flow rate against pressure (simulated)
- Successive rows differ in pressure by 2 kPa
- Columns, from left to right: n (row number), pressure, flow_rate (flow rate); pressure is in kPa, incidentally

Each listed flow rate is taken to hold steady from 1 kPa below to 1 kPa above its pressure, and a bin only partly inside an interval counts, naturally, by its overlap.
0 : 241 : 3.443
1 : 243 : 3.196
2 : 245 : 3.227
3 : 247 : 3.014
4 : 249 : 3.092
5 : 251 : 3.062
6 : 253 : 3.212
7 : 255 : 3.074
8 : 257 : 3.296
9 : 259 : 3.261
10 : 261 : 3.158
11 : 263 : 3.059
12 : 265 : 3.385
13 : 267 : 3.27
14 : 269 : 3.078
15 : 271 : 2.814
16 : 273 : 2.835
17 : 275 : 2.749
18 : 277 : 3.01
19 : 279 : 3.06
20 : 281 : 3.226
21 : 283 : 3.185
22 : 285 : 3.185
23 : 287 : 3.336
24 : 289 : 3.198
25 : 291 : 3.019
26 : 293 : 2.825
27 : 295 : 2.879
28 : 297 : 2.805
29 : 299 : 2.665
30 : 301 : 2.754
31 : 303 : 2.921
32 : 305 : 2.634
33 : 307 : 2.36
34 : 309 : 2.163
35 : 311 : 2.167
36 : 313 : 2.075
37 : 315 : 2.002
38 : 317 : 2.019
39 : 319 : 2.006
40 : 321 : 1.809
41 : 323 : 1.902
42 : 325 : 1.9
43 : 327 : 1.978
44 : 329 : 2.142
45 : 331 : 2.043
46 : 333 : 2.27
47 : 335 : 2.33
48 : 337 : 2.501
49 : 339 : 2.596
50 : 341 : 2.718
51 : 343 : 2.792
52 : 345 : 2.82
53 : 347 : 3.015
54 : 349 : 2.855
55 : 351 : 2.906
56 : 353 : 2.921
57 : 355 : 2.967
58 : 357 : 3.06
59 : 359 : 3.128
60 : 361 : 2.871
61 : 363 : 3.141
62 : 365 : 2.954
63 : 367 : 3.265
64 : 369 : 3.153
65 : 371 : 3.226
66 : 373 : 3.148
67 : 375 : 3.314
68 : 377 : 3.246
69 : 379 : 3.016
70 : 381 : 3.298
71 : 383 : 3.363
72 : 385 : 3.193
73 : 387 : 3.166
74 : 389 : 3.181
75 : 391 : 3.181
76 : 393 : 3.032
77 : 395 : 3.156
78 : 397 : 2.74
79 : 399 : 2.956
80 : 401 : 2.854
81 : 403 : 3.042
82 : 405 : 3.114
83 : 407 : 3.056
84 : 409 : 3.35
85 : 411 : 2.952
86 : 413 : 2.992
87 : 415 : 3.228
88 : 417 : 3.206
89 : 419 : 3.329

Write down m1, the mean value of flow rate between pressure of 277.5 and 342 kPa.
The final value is 2.52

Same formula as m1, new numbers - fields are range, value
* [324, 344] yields 2.33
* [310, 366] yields 2.5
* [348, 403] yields 3.08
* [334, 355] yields 2.76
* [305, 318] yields 2.17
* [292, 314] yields 2.57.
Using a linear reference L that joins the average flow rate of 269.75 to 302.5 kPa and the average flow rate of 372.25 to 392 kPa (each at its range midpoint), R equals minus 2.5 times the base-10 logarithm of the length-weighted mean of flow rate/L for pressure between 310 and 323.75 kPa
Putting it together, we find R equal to 0.46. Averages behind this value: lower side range 2.97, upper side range 3.21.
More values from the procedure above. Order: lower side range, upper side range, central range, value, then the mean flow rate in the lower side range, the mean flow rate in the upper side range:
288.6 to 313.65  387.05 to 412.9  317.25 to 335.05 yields 0.33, 2.65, 3.05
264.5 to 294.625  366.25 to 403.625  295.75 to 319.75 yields 0.28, 3.07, 3.13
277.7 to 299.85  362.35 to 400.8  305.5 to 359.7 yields 0.26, 3.04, 3.14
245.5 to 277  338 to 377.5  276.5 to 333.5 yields 0.20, 3.09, 3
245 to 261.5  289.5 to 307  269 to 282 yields 0.01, 3.15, 2.8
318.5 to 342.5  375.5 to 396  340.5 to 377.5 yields -0.12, 2.2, 3.19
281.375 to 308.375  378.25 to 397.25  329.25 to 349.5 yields 0.18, 2.9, 3.15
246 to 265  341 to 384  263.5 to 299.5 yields 0.03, 3.15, 3.06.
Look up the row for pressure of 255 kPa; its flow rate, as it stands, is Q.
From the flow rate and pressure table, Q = 3.074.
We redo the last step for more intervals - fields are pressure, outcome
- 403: 3.042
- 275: 2.749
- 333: 2.27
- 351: 2.906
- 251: 3.062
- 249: 3.092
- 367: 3.265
